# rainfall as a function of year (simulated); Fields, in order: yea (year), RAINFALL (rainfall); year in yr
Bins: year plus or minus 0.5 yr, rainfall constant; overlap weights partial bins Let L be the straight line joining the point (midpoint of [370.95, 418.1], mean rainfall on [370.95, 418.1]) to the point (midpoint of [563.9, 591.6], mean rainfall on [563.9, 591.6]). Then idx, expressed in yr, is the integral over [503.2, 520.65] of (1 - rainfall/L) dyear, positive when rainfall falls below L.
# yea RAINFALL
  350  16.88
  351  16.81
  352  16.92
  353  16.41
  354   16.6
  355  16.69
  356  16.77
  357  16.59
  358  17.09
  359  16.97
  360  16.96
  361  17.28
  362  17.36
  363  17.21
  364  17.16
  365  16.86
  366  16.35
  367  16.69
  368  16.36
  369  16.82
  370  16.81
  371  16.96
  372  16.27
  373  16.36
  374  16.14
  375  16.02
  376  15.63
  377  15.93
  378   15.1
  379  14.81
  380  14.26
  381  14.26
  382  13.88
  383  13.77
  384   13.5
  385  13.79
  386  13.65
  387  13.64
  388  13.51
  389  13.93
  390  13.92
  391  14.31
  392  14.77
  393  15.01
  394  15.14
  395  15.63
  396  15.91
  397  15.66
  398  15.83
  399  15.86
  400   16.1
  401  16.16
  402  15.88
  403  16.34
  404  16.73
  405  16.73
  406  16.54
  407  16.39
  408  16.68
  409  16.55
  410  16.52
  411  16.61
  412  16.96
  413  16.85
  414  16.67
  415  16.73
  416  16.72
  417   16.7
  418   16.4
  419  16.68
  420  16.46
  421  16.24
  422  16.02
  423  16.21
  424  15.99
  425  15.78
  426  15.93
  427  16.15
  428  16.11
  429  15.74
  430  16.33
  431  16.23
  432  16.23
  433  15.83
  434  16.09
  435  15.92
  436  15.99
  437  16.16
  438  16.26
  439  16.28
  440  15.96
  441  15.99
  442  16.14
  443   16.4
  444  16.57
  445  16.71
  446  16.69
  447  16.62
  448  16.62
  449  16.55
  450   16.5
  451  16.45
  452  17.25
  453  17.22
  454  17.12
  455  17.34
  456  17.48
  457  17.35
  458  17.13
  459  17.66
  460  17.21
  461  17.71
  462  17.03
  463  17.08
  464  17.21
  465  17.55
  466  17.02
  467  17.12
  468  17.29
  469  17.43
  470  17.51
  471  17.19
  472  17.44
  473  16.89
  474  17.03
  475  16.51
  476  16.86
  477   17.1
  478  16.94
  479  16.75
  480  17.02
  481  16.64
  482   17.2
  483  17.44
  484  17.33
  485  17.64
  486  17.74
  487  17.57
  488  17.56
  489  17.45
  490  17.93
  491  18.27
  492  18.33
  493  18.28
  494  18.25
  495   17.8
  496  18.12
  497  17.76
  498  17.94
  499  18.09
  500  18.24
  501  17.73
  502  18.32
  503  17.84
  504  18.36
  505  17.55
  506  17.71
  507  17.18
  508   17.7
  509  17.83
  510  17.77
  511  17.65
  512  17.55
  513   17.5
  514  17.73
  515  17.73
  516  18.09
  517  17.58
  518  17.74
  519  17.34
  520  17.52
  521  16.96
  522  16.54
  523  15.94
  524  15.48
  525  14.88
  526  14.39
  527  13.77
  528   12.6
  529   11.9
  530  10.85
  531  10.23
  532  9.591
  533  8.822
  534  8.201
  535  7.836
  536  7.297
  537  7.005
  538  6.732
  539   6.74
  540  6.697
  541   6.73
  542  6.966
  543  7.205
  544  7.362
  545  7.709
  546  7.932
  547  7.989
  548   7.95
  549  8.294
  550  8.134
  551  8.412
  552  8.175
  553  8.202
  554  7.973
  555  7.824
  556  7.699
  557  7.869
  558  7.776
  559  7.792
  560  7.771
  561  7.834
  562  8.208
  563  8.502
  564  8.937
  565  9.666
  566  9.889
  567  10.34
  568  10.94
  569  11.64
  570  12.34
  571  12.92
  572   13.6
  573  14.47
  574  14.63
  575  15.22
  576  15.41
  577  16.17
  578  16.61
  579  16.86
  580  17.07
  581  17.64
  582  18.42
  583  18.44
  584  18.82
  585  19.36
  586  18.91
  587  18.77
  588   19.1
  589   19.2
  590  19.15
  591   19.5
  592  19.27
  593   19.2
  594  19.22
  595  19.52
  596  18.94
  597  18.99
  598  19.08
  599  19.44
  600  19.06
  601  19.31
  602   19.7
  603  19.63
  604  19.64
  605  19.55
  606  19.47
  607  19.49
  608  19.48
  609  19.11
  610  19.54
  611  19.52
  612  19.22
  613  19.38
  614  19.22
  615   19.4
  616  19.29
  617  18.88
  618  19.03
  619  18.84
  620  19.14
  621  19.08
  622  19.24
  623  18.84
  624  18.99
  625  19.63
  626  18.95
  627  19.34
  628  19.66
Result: -2.3 yr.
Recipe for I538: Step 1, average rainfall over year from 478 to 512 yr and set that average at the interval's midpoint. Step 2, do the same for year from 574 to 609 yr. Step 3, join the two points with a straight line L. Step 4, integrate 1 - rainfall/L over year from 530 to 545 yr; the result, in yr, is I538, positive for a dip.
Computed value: 8.55 yr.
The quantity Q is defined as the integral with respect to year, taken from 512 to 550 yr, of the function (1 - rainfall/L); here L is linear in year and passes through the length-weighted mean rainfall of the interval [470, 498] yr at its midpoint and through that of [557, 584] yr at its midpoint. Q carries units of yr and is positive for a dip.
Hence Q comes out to 8.5 yr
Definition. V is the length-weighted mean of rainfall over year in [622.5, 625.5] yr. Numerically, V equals 19.2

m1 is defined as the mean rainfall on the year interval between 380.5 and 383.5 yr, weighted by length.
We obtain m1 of 14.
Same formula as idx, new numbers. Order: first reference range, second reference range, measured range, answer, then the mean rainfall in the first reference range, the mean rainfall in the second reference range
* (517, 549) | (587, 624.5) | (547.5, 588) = 7.9 yr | 10.9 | 19.3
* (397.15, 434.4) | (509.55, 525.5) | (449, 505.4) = -2.1 yr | 16.3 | 17.1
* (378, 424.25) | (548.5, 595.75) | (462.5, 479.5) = -2.8 yr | 15.6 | 13.5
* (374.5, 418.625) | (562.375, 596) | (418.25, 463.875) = -2.8 yr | 15.5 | 15.8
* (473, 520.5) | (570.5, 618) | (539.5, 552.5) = 7.5 yr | 17.6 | 18.4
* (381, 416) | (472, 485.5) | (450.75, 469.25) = -0.6 yr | 15.5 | 17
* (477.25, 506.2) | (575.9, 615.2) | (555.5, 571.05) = 7.8 yr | 17.7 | 18.9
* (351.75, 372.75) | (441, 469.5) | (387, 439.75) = 2.9 yr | 16.8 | 17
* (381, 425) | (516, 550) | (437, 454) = -2.9 yr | 15.6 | 11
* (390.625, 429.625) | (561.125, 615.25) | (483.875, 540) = 3.5 yr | 16.2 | 16.9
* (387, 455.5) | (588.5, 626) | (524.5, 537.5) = 5.4 yr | 16.1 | 19.3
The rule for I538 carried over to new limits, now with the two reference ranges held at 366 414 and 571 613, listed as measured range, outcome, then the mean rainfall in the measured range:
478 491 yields -0.4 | 17.4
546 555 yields 4.9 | 8.11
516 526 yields 0.4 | 16.6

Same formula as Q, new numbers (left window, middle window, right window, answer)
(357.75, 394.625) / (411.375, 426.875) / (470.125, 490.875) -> -0.2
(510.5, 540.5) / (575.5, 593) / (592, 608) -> -0.1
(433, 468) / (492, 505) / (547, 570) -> -4.8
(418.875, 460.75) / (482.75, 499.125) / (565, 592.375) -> -1.6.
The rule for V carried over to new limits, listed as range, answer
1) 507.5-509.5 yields 17.8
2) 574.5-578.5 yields 15.9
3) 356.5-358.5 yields 16.8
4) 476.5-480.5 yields 17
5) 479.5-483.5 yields 17.1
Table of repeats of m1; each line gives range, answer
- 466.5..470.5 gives 17.3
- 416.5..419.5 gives 16.6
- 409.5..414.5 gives 16.7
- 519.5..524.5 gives 16.5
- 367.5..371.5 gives 16.7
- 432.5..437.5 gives 16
